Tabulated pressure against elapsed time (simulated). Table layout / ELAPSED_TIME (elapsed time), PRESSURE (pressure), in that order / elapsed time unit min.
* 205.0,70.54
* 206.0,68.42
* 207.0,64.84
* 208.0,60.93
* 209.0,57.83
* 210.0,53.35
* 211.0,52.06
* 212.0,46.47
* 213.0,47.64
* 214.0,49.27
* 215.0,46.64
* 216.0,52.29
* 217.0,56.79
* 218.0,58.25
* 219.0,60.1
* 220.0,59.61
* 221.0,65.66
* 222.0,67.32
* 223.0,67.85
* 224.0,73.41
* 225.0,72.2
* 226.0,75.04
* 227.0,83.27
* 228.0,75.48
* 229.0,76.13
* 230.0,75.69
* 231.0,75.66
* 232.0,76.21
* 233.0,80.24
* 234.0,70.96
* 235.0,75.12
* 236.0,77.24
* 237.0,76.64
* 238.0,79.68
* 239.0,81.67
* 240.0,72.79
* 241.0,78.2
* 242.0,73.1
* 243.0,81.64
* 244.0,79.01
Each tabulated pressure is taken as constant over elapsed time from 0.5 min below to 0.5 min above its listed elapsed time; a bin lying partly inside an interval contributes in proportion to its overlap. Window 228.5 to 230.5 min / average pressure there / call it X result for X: 75.9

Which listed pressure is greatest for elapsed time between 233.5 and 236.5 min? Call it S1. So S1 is 77.24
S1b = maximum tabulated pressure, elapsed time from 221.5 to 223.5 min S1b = 67.85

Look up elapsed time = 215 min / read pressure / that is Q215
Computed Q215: 46.64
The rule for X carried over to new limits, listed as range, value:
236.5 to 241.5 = 77.8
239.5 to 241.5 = 75.5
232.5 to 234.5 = 75.6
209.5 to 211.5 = 52.7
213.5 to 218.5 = 52.6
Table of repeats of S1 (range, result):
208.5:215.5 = 57.83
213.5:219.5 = 60.1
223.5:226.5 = 75.04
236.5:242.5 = 81.67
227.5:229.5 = 76.13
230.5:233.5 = 80.24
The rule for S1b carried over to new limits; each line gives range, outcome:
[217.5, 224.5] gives 73.41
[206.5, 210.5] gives 64.84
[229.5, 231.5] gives 75.69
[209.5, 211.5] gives 53.35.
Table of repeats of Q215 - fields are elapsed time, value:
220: 59.61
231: 75.66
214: 49.27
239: 81.67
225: 72.2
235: 75.12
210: 53.35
